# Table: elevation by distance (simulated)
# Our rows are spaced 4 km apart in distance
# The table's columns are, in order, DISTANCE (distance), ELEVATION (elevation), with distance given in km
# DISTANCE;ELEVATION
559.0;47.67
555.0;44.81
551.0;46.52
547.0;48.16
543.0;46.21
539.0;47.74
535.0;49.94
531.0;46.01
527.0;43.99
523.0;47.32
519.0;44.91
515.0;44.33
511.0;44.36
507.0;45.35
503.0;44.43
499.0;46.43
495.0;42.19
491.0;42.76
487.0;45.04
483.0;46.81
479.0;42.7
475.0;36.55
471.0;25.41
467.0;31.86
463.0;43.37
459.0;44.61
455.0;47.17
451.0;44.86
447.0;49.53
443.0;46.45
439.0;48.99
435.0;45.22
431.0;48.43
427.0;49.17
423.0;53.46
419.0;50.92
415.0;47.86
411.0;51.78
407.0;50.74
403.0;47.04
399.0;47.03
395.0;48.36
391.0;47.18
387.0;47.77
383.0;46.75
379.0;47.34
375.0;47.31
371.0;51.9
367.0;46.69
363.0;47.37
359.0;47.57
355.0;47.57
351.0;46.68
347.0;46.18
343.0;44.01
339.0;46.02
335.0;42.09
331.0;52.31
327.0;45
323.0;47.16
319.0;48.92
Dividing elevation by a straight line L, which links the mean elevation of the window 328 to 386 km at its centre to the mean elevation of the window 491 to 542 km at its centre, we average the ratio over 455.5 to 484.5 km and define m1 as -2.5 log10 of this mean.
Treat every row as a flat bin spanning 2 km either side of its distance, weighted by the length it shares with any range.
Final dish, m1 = 0.18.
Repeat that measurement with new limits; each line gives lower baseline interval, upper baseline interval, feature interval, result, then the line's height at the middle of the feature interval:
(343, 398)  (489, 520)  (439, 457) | -0.04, 45.6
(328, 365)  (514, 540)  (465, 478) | 0.40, 46.4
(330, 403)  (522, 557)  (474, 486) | 0.10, 46.9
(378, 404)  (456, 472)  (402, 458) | -0.16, 42.2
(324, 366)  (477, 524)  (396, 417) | -0.07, 45.8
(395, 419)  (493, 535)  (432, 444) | 0.02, 47.9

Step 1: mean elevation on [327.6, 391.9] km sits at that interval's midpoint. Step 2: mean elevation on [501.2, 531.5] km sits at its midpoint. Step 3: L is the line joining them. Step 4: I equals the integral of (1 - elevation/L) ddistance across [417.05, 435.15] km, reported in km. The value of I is -1.42 km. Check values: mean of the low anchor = 47.1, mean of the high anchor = 45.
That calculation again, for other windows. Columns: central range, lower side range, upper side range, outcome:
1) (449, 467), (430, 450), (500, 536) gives 1.35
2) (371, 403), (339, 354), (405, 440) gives 0.13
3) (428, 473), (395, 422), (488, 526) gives 3.81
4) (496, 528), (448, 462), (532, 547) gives 1.40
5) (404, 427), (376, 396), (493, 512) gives -1.93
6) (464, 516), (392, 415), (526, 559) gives 6.74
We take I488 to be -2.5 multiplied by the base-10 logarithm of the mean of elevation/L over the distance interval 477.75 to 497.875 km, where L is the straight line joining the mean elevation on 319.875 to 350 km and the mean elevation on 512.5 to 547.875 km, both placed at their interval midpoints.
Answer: 0.06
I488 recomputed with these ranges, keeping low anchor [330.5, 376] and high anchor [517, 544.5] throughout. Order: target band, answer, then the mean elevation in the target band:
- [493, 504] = 0.06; 44.3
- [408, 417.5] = -0.07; 50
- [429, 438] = -0.01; 47.1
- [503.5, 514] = 0.05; 44.7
